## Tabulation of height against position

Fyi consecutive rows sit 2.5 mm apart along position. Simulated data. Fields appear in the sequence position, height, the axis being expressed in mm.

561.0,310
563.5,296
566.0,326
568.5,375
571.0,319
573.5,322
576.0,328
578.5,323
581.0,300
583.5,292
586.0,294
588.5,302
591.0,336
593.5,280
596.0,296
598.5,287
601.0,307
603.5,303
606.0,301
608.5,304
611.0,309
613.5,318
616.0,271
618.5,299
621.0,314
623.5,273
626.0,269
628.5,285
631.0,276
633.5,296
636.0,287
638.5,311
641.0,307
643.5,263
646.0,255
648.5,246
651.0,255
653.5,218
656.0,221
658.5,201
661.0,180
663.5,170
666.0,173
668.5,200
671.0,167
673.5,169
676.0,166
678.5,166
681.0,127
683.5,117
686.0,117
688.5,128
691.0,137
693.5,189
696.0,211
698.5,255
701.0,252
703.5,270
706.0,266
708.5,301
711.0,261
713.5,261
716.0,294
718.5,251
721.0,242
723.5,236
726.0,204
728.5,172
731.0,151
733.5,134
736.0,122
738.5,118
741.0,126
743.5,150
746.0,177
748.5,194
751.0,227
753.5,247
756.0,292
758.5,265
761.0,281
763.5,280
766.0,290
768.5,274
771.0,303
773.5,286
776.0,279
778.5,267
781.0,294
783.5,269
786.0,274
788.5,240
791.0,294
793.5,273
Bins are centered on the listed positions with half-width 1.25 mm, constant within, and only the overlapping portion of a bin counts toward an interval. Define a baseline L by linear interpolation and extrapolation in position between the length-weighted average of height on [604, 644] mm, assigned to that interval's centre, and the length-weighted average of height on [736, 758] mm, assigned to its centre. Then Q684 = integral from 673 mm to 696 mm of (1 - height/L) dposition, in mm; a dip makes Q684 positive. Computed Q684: 8.9 mm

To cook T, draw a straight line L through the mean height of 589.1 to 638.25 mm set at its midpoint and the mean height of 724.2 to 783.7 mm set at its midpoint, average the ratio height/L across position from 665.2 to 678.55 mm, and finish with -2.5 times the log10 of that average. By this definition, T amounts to 0.46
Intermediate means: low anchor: 296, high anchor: 224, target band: 174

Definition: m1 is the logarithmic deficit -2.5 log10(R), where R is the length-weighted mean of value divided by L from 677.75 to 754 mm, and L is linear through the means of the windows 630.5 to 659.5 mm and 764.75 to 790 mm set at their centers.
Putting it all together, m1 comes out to 0.35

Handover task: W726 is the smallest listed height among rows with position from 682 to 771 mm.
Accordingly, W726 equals 117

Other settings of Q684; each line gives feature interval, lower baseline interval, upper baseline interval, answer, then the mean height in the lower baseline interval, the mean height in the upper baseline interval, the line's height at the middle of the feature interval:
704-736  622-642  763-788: 6.3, 288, 280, 283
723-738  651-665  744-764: 4.3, 203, 240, 231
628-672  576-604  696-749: 4.0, 303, 212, 262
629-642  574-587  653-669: -3.7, 308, 193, 230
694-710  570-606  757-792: 1.8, 306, 278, 289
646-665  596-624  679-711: 2.4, 299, 199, 246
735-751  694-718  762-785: 6.9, 261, 282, 273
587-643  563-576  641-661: -3.8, 329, 238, 278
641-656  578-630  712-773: 1.3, 298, 221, 273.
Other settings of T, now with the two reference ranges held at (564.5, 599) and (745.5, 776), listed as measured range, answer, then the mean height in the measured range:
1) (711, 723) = 0.06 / 260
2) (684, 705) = 0.41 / 193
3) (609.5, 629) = 0.04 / 293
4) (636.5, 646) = 0.03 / 288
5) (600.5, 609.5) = 0.01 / 303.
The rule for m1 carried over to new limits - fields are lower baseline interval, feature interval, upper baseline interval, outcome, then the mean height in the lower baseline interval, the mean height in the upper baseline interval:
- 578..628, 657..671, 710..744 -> 0.323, 298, 195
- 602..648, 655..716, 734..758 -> 0.182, 291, 185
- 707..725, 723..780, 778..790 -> 0.205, 263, 269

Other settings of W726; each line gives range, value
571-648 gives 255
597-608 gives 287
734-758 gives 118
